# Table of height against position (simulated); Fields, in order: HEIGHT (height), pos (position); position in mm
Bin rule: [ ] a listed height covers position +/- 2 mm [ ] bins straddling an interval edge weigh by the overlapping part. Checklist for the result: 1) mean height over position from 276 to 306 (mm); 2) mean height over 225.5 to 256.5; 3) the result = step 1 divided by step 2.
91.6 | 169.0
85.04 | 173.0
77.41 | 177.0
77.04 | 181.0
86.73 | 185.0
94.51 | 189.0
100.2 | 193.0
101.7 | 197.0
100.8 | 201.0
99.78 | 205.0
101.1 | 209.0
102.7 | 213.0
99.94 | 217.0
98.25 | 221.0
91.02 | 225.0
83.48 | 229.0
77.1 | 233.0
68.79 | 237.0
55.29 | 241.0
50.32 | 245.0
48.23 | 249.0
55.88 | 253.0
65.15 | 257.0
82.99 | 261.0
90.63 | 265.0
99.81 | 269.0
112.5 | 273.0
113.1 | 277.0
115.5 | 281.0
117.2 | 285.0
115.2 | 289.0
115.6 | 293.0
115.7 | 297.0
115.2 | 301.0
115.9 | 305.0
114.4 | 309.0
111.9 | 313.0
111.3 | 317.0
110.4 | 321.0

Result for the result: 1.80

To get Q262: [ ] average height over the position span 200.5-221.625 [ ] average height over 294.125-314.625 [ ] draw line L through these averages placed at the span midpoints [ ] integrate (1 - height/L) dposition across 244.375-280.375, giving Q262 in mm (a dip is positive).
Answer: 8.8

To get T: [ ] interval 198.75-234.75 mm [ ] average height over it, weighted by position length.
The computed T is 95.1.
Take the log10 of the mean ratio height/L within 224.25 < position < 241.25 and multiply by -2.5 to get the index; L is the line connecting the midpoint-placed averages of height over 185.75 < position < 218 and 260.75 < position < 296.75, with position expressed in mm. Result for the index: 0.33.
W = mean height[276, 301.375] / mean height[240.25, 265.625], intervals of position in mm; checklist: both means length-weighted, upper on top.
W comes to 1.83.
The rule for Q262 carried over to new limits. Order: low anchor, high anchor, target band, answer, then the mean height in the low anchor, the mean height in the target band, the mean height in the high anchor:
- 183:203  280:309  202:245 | 6.61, 96.8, 86.3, 116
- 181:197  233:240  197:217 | -4.14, 92.7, 101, 69.2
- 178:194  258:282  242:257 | 6.75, 88.2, 53.6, 100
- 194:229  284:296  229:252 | 9.41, 98.5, 61.8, 116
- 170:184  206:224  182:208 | -1.89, 81.2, 96.7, 99.9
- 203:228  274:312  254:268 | 3.74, 98.2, 79.3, 115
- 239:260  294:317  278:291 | -3.30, 56.3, 116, 114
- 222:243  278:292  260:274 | 0.84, 76.2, 96.3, 116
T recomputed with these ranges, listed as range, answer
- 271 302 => 115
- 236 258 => 56.4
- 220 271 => 73.9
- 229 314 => 92.7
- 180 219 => 96.9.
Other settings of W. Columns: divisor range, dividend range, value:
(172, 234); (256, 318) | 1.16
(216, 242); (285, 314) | 1.40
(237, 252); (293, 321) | 2.11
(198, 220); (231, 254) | 0.59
